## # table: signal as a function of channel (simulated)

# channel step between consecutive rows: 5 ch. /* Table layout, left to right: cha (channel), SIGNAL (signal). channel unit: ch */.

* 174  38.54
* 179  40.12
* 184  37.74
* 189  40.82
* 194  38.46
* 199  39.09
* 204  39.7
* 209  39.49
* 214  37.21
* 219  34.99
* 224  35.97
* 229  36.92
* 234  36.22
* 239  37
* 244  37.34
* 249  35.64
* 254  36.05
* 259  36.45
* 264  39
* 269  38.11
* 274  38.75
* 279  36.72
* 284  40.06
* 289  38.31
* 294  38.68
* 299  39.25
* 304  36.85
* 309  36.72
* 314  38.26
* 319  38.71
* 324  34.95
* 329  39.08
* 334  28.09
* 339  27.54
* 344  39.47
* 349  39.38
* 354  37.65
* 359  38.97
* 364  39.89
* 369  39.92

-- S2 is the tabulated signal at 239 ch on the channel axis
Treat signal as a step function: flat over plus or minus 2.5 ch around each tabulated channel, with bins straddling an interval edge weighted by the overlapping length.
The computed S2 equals 37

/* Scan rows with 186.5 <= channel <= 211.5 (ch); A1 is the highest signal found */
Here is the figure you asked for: 40.82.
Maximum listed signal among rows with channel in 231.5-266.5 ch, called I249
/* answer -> 39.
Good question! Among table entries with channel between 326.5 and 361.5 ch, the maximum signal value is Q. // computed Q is 39.47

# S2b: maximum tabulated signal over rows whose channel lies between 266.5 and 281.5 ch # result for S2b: 38.75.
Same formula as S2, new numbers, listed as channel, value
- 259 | 36.45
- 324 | 34.95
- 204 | 39.7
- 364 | 39.89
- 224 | 35.97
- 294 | 38.68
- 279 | 36.72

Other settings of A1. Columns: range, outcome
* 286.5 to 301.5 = 39.25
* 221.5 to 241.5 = 37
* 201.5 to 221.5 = 39.7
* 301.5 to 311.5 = 36.85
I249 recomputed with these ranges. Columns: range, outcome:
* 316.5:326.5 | 38.71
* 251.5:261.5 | 36.45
